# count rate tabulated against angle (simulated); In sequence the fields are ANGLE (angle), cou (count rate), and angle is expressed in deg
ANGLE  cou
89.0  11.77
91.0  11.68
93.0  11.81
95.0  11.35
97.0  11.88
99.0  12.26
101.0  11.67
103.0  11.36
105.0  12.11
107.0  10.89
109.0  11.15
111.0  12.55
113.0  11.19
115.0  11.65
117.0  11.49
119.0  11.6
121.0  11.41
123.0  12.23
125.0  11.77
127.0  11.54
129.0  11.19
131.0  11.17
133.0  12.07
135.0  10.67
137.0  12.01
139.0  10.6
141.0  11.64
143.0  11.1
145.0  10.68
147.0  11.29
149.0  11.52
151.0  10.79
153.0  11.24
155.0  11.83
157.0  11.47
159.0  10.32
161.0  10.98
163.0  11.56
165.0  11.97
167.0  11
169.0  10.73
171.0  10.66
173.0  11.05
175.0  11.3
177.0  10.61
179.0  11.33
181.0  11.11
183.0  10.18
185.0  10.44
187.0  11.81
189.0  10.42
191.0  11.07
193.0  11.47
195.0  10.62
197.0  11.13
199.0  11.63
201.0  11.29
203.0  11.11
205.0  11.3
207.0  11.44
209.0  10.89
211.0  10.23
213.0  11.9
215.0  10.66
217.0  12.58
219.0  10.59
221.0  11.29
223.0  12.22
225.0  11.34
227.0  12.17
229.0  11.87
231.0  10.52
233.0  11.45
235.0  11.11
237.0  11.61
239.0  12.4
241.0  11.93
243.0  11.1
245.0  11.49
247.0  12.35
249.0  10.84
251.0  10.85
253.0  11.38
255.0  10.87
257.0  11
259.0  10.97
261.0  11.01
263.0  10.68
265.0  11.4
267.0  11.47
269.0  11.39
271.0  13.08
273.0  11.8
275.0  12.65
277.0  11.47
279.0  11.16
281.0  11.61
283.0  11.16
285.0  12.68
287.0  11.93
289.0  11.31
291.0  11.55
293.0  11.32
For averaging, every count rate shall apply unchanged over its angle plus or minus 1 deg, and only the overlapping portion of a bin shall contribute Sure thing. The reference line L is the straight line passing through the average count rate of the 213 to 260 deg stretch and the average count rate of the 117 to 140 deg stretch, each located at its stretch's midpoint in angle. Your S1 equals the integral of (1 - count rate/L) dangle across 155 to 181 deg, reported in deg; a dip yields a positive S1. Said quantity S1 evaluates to 0.79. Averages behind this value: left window 11.5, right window 11.4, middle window 11.1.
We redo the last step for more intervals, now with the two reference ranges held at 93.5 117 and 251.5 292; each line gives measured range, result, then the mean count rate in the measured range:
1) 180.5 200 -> 1.00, 11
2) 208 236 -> 0.51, 11.3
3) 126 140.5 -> 0.36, 11.3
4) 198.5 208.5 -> 0.22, 11.3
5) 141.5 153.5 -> 0.51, 11.1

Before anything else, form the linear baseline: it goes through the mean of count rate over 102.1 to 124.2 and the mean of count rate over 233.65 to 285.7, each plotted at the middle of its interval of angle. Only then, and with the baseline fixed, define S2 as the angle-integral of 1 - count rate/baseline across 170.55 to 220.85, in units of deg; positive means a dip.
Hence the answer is 2.05 deg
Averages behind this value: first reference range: 11.6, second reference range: 11.5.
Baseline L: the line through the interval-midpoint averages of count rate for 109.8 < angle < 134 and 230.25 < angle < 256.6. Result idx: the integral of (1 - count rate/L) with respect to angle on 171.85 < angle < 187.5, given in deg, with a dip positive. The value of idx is 0.8 deg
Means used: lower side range 11.7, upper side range 11.4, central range 10.9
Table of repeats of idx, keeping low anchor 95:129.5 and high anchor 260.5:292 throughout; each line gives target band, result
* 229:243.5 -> 0.2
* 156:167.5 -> 0.4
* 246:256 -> 0.3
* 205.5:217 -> 0.5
